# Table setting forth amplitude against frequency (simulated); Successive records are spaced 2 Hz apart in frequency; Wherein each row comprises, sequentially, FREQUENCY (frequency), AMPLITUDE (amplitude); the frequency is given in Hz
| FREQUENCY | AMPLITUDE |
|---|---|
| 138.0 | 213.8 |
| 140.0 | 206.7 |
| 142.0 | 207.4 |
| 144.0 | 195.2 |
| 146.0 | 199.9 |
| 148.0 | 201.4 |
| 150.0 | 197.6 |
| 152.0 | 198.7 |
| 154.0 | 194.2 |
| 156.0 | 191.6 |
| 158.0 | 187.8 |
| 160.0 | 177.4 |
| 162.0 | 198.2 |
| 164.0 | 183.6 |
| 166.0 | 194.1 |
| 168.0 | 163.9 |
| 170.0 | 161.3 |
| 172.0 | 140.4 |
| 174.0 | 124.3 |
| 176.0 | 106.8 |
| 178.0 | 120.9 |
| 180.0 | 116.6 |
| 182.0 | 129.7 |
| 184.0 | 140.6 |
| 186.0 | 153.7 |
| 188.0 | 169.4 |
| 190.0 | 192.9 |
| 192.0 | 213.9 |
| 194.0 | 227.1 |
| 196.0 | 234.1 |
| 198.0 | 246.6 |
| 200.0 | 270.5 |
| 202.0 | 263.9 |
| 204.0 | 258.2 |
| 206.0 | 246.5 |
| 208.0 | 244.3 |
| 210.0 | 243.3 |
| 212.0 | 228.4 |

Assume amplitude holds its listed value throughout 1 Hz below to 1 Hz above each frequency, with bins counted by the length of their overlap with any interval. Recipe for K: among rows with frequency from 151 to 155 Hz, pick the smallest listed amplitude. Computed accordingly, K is 194.2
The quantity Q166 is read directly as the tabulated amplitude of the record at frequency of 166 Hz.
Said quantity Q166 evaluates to 194.1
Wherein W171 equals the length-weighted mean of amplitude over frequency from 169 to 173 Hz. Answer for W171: 151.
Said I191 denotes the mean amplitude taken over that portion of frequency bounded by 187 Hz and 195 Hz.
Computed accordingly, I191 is 201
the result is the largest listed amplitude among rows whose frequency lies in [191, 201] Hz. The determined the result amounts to 270.5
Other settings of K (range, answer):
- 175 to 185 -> 106.8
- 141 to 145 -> 195.2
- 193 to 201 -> 227.1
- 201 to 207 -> 246.5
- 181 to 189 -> 129.7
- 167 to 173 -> 140.4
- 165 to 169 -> 163.9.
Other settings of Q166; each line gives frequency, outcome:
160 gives 177.4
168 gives 163.9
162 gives 198.2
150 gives 197.6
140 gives 206.7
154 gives 194.2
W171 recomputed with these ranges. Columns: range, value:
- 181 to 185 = 135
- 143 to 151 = 199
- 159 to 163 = 188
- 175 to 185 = 123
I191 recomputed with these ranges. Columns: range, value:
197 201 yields 259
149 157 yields 196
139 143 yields 207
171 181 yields 122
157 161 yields 183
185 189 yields 162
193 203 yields 248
